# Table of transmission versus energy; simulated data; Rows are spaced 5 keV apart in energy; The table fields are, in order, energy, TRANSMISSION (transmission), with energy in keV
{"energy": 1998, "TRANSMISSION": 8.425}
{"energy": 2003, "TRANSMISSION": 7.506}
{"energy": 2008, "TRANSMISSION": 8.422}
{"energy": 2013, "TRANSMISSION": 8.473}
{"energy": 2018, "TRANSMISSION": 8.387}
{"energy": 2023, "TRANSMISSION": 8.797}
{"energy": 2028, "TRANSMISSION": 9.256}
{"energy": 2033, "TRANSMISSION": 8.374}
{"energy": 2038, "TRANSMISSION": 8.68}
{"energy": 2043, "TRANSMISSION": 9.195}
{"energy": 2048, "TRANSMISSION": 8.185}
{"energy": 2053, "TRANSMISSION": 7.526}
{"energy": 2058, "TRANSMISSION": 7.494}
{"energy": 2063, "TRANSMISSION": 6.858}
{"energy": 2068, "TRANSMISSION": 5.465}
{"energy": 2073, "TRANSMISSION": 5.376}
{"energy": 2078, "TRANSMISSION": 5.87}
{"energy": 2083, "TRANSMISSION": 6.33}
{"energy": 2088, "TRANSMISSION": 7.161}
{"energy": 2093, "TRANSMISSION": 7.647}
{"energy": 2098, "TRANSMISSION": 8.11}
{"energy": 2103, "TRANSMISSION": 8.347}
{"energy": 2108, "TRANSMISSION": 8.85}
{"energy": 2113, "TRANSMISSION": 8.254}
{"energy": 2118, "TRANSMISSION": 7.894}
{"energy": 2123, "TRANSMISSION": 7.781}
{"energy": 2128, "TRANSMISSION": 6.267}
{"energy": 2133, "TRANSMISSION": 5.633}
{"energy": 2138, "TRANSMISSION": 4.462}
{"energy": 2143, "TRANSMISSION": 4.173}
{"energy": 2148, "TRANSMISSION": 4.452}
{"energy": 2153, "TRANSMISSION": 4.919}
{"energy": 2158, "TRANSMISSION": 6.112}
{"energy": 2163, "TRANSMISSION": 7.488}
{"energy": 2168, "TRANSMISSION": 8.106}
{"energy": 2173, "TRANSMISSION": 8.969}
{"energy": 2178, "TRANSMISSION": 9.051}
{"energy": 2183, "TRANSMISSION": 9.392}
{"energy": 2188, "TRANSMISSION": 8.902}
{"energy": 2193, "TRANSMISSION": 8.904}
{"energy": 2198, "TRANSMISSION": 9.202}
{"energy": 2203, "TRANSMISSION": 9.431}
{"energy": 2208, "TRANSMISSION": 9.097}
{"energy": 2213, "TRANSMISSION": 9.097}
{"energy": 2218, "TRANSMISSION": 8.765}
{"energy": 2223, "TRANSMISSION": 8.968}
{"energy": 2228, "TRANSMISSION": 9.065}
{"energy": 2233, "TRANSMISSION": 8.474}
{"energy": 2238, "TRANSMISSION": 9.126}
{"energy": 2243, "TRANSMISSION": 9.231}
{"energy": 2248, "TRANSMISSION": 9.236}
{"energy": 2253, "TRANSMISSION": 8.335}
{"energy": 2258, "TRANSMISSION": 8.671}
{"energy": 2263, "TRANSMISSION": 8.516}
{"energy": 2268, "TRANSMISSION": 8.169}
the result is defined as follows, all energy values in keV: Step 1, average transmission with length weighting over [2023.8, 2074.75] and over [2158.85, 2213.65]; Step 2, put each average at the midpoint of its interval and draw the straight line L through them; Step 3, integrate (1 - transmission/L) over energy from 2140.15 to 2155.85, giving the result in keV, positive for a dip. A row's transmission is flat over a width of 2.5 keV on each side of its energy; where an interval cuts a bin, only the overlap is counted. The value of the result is 7.3 keV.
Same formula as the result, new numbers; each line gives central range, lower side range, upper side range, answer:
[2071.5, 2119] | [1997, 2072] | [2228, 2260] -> 4.9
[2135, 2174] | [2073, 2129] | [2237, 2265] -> 9.8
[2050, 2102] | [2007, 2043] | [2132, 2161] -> 1.7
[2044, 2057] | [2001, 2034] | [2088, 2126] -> 0.5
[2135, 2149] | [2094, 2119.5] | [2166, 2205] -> 6.8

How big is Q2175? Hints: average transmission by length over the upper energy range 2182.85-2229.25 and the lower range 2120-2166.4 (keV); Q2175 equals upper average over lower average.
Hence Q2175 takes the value 1.6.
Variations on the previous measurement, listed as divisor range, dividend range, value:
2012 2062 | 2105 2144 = 0.81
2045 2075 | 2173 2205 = 1.33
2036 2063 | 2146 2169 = 0.76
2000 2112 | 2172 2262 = 1.16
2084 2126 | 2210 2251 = 1.13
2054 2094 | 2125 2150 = 0.78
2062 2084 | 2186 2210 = 1.55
